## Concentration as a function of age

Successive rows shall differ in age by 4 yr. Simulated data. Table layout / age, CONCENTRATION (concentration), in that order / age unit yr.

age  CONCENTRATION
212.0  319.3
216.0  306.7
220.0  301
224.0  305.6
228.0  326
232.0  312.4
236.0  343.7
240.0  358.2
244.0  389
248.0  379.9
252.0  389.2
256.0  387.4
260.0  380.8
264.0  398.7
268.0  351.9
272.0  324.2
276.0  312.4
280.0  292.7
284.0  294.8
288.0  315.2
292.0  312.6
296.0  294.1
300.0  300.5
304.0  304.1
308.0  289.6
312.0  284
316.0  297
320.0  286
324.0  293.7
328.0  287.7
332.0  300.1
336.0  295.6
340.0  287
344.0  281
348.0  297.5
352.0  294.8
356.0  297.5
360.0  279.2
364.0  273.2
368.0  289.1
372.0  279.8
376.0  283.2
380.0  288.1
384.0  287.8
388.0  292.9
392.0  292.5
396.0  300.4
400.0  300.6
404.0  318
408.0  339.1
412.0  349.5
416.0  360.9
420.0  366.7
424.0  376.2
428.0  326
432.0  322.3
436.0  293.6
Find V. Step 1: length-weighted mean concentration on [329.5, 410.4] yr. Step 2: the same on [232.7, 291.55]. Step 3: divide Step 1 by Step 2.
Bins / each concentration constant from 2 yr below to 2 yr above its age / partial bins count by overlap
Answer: 0.84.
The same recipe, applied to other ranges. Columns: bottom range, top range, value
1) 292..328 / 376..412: 1.03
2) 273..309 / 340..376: 0.95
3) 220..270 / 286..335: 0.83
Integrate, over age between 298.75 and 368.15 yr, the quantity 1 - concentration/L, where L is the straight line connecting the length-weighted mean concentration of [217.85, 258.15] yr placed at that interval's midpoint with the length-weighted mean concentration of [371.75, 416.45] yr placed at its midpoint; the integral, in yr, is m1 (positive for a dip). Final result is 7.0 yr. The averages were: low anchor 349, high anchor 307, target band 291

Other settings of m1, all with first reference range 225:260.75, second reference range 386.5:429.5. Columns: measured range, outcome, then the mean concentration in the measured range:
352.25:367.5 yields 2.41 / 285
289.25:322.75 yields 5.05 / 296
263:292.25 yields 2.54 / 324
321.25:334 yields 1.90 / 293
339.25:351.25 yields 1.84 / 289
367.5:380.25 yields 1.97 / 284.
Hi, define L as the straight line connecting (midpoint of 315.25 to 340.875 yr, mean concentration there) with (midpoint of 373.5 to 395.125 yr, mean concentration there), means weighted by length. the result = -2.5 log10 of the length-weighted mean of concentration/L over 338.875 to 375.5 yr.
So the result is 0.02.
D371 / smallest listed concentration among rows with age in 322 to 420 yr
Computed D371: 273.2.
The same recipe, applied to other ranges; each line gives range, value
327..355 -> 281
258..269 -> 351.9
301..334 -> 284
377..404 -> 287.8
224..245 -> 305.6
